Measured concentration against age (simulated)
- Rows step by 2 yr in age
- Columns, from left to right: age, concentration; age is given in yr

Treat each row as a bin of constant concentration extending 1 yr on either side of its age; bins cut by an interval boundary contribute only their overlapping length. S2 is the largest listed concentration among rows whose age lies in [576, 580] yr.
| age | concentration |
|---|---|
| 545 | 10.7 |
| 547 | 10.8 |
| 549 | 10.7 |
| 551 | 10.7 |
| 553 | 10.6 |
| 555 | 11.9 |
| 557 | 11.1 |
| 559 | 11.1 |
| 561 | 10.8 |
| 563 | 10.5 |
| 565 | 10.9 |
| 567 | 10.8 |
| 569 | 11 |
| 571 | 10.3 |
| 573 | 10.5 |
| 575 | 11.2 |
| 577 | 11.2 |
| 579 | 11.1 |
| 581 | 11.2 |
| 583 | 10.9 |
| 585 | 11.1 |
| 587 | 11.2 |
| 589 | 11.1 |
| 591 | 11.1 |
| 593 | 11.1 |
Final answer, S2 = 11.2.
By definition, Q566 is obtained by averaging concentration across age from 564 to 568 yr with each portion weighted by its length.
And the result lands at 10.9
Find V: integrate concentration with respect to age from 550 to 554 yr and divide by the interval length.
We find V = 10.6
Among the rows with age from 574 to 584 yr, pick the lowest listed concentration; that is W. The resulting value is 10.9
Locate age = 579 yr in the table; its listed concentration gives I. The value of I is 11.1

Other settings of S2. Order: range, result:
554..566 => 11.9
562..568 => 10.9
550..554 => 10.7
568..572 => 11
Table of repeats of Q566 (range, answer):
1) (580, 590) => 11.1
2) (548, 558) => 11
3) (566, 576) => 10.8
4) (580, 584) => 11.1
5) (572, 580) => 11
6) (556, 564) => 10.9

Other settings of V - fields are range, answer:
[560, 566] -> 10.7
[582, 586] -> 11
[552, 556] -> 11.2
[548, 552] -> 10.7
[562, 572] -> 10.7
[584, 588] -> 11.1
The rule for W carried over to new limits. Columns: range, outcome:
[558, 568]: 10.5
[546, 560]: 10.6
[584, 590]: 11.1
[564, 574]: 10.3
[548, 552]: 10.7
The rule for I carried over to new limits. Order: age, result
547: 10.8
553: 10.6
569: 11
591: 11.1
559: 11.1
